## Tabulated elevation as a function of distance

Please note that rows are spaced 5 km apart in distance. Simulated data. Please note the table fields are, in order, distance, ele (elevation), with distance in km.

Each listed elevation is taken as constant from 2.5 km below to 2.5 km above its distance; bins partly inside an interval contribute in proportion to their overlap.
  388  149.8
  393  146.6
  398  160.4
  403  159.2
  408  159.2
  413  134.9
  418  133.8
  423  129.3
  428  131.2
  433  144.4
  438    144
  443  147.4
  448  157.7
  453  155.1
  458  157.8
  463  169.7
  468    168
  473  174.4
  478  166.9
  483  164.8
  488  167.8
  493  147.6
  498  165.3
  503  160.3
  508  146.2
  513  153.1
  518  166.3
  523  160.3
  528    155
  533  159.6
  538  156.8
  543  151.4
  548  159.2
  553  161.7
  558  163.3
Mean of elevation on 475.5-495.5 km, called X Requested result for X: 162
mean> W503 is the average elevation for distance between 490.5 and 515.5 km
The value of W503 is 154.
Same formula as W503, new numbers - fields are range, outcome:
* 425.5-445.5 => 142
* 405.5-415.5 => 147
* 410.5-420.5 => 134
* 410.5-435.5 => 135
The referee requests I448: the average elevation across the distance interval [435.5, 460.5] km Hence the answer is 152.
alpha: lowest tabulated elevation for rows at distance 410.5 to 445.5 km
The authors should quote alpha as 129.3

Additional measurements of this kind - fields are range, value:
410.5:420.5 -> 133.8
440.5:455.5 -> 147.4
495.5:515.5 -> 146.2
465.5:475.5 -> 168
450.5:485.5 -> 155.1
